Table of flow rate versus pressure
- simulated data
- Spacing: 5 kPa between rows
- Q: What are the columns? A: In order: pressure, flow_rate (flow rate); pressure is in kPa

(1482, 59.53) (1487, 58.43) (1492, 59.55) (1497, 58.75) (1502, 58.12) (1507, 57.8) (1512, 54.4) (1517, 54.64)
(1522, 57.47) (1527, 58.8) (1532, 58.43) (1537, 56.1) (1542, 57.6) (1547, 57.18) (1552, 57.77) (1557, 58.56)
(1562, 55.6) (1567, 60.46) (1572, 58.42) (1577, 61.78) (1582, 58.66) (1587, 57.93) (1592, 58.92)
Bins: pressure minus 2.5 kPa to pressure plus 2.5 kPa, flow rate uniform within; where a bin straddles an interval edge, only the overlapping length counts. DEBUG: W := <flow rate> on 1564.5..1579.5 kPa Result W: 60.2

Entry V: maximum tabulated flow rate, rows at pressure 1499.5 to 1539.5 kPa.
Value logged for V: 58.8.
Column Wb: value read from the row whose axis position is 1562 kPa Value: 55.6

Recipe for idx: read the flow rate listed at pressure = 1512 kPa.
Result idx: 54.4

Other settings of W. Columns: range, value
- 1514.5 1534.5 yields 57.3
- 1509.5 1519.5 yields 54.5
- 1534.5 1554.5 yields 57.2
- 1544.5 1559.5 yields 57.8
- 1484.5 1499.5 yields 58.9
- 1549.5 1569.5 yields 58.1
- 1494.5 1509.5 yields 58.2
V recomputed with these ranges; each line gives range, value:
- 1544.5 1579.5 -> 61.78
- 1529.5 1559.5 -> 58.56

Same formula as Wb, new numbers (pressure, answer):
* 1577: 61.78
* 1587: 57.93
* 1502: 58.12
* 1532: 58.43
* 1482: 59.53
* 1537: 56.1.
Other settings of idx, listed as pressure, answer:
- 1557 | 58.56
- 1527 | 58.8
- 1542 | 57.6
